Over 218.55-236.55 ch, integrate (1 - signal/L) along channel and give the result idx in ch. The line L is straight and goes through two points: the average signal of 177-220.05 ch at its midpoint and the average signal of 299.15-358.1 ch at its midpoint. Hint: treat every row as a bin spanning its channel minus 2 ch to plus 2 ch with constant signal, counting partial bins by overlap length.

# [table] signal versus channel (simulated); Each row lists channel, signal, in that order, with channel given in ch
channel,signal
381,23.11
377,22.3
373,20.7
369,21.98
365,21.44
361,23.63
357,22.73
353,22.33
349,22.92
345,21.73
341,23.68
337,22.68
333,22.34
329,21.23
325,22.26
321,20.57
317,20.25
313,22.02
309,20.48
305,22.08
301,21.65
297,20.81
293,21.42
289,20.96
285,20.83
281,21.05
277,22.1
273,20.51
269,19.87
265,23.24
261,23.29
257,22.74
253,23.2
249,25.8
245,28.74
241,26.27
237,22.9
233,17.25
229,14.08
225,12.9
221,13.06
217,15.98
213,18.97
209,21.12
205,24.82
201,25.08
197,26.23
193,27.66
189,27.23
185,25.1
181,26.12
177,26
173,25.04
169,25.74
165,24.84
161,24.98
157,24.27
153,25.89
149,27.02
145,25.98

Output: 6.32 ch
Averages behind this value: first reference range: 23.7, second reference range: 21.9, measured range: 15.1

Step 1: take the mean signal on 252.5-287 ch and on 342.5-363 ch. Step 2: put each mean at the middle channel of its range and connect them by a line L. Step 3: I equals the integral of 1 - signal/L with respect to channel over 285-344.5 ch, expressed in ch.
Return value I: 1.9 ch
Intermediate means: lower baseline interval 21.8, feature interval 21.6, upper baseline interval 22.7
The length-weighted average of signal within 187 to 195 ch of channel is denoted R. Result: 27.4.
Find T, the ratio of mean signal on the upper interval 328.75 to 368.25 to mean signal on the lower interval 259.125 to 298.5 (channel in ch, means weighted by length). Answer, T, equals 1.1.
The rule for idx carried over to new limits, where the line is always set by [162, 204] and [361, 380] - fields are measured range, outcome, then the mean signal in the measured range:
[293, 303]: 0.92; 21.3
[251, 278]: 2.24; 22.1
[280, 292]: 1.37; 21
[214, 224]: 4.10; 14.8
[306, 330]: 1.91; 21.2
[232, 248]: 0.20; 24.3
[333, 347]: -0.06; 22.6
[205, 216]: 2.06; 20.5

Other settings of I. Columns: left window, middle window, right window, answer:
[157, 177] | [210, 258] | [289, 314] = 6.3 ch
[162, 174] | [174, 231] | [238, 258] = 7.8 ch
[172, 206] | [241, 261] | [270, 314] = -1.7 ch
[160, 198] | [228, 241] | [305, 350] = 2.5 ch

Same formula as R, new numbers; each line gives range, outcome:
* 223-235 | 14.7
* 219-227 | 13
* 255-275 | 21.9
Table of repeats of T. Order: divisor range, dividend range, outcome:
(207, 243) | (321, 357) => 1.24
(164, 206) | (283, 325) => 0.82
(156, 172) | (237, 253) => 1.04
